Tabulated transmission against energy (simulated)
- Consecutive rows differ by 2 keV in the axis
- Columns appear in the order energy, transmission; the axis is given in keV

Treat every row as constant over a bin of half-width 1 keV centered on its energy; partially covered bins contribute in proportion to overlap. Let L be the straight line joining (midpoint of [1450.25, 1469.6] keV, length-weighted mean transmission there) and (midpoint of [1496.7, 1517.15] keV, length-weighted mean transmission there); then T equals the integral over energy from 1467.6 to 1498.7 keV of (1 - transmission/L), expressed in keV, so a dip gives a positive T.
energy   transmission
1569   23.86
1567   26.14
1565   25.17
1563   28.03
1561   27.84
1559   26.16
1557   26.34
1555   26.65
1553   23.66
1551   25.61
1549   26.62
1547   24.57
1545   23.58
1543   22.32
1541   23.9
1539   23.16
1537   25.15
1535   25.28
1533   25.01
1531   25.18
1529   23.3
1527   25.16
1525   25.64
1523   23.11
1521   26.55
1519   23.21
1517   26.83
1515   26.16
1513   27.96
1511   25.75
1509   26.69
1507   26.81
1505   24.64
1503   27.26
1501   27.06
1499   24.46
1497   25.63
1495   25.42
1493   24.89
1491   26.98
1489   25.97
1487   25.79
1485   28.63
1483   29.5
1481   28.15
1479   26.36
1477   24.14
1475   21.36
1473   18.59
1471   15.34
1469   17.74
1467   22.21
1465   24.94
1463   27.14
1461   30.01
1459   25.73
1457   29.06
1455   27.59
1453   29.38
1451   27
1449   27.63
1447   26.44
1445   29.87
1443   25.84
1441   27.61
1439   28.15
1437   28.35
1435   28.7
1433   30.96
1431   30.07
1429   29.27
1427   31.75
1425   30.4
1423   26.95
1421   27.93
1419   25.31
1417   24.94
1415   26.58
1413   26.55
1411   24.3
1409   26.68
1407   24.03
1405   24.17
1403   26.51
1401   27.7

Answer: 2.4 keV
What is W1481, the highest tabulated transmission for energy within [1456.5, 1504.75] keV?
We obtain 30.01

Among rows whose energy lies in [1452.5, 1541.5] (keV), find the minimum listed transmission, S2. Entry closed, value 15.34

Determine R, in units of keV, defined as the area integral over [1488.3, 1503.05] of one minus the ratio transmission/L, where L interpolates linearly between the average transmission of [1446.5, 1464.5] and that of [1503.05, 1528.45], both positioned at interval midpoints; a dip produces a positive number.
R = 0.3 keV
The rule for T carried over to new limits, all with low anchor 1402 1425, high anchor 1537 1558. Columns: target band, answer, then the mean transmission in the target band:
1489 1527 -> -1.15 keV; 25.8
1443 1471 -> -0.56 keV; 26.1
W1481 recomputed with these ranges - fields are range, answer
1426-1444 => 31.75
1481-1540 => 29.5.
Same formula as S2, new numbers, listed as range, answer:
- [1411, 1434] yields 24.3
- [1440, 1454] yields 25.84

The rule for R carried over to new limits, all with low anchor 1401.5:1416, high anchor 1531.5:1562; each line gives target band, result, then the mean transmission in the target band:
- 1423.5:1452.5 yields -3.6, 28.7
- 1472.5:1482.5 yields 0.4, 24.3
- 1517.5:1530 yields 0.3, 24.6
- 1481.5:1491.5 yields -0.8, 27.4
